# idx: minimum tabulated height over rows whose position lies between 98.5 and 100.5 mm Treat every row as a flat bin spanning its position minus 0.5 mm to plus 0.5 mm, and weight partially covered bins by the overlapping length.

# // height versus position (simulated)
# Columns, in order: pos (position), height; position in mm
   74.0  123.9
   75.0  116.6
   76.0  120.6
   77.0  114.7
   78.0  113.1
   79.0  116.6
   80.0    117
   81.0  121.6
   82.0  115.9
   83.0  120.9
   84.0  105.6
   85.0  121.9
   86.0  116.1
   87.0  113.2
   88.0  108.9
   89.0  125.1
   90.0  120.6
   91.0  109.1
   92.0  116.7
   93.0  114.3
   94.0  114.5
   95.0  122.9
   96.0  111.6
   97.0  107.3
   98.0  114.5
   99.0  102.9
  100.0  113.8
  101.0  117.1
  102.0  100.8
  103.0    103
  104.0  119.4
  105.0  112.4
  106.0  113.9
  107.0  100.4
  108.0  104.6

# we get 102.9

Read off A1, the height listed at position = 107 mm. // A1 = 100.4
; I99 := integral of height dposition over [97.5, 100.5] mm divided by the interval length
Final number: 110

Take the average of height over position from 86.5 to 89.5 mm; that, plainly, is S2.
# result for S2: 116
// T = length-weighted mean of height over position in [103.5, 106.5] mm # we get 115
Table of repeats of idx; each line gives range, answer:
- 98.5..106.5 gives 100.8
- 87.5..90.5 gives 108.9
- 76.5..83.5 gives 113.1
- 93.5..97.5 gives 107.3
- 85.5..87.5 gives 113.2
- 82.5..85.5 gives 105.6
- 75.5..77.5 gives 114.7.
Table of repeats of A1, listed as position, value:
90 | 120.6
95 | 122.9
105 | 112.4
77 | 114.7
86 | 116.1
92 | 116.7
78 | 113.1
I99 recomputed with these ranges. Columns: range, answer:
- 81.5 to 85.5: 116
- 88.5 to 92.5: 118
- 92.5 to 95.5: 117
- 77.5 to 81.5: 117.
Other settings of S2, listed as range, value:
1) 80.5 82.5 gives 119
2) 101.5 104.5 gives 108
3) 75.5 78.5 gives 116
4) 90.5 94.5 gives 114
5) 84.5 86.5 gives 119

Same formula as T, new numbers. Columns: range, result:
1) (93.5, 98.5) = 114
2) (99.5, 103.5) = 109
